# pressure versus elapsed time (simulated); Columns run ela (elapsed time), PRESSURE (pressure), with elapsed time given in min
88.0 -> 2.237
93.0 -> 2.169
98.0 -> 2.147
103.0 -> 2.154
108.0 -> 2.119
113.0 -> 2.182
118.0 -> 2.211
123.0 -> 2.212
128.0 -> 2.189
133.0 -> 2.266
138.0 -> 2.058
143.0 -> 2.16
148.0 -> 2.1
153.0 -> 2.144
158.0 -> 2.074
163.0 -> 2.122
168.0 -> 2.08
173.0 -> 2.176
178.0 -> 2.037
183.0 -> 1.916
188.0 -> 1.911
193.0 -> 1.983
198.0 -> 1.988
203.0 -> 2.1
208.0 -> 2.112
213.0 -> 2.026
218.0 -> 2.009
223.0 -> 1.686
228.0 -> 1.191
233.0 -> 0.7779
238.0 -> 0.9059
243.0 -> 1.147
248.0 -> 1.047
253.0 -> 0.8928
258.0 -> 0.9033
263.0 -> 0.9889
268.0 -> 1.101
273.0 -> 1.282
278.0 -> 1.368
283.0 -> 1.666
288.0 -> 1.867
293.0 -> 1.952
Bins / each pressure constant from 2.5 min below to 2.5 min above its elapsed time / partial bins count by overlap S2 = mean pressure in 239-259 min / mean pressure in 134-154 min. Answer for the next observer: 0.5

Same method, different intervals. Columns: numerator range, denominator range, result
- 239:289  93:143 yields 0.55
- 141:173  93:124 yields 0.98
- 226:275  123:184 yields 0.48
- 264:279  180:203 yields 0.62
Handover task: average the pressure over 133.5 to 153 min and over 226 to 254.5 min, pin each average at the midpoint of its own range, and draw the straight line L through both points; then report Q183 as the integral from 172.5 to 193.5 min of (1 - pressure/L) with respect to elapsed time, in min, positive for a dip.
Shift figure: -4.2 min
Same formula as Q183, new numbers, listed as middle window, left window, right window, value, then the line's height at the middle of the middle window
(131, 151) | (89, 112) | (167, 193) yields -0.56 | 2.08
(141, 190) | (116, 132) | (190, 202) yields 0.34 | 2.09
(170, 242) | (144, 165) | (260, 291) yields 2.24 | 1.8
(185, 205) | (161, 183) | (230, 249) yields -3.50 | 1.7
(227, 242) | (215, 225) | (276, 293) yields 7.16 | 1.82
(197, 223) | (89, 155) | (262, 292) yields -4.02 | 1.75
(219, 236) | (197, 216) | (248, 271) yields 3.93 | 1.64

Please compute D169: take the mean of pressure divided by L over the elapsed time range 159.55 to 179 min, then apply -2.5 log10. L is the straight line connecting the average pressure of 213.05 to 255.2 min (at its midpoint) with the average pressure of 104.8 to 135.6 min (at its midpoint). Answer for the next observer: -0.18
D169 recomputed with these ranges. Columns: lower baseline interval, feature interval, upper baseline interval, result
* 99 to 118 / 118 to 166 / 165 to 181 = -0.01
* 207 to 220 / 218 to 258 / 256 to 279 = 0.40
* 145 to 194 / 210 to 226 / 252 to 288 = -0.14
